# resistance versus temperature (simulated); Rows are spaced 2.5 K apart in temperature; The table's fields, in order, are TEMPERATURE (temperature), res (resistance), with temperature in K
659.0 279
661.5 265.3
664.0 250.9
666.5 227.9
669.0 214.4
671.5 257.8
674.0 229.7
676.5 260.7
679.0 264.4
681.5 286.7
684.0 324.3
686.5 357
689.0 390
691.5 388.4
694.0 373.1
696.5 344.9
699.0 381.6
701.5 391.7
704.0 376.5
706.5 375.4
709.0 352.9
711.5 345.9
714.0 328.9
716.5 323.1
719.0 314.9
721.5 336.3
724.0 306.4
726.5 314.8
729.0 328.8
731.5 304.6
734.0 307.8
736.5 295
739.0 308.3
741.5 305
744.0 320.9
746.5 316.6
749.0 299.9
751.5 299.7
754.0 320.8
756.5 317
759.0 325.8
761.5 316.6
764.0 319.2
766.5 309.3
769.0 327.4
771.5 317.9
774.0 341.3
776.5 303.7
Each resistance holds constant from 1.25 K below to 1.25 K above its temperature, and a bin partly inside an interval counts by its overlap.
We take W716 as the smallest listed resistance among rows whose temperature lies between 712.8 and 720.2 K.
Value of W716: 314.9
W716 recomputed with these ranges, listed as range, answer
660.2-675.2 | 214.4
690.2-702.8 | 344.9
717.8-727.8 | 306.4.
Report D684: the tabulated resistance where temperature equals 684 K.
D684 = 324.3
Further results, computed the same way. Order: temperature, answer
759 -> 325.8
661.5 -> 265.3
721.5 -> 336.3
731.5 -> 304.6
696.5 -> 344.9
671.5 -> 257.8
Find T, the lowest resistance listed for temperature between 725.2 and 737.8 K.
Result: 295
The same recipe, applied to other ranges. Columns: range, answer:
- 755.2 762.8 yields 316.6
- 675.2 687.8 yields 260.7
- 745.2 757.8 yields 299.7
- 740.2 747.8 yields 305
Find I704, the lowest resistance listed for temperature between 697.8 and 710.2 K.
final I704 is 352.9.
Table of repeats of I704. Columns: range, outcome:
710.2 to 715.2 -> 328.9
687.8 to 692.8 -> 388.4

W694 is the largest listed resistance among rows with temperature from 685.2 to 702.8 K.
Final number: 391.7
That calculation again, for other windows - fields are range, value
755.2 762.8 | 325.8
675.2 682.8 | 286.7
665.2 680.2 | 264.4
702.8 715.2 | 376.5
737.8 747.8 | 320.9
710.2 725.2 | 345.9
